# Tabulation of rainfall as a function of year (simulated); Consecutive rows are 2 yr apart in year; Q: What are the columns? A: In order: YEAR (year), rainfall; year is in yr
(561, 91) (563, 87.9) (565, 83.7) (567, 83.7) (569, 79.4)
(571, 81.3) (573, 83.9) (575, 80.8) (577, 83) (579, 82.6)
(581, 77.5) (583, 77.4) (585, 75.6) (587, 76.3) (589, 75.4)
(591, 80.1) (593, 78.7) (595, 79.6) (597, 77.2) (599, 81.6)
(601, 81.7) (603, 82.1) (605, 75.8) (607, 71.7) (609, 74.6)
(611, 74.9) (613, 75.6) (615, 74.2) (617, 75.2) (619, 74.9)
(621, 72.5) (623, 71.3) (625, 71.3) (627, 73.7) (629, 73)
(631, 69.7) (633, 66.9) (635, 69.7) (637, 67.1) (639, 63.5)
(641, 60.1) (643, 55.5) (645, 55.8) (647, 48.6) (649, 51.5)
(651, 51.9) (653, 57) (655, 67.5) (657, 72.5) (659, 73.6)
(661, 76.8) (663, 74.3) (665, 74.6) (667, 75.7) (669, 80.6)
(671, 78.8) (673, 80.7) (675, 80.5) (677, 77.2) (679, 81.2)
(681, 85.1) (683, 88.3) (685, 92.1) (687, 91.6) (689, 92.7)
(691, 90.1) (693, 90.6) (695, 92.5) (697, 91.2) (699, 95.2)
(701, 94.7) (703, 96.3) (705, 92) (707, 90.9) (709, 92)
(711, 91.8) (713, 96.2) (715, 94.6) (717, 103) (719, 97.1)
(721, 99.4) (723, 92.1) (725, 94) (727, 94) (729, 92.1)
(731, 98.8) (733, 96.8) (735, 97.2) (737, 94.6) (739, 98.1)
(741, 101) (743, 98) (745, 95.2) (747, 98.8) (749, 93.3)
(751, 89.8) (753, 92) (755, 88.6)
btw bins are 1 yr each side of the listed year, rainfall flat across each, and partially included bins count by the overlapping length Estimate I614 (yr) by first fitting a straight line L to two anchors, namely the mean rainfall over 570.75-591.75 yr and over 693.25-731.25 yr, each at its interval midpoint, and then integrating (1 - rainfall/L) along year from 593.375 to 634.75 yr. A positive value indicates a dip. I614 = 4.10 yr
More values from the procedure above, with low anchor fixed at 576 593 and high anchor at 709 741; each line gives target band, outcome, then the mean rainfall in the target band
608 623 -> 1.5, 74.3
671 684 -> 1.2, 81.9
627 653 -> 7.3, 61.4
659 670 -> 1.5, 76.1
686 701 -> 0.0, 92.2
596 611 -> 0.6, 77.6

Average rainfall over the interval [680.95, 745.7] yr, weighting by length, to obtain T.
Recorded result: 94.4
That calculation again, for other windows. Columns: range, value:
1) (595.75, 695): 74.1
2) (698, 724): 95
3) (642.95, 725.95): 82.6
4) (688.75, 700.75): 92.2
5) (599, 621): 76.2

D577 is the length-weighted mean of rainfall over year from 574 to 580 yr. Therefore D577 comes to 82.1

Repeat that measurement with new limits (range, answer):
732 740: 96.7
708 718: 95.5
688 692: 91.4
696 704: 94.3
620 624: 71.9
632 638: 67.9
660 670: 76.4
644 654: 53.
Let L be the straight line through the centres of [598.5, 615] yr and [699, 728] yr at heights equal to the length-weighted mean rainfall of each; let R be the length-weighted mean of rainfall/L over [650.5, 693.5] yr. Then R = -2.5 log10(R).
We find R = 0.119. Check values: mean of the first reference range 76.9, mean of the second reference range 94.9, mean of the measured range 79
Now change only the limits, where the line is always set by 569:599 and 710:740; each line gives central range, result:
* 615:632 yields 0.16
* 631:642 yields 0.28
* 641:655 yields 0.50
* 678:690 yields 0.03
